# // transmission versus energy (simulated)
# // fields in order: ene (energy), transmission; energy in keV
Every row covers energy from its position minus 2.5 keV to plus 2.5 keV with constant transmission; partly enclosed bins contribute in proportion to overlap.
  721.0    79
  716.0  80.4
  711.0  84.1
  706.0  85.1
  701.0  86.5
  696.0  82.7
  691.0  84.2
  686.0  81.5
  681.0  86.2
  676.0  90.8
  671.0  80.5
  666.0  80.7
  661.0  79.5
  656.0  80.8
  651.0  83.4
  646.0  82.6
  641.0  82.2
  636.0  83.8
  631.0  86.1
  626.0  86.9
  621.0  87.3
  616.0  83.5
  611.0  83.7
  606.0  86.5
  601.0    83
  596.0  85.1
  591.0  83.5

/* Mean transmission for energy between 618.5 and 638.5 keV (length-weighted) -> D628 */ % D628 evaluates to 86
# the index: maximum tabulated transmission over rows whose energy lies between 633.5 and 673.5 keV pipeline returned 83.8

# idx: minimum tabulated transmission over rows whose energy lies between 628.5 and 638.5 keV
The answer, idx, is 83.8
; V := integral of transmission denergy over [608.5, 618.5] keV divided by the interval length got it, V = 83.6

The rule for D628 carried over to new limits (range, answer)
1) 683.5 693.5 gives 82.8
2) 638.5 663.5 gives 81.7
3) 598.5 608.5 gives 84.8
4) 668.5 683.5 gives 85.8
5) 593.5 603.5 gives 84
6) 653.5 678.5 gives 82.5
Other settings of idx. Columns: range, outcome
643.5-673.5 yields 79.5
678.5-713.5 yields 81.5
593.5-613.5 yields 83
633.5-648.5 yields 82.2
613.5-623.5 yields 83.5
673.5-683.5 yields 86.2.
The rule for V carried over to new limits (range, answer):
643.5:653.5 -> 83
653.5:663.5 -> 80.2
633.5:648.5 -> 82.9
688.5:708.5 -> 84.6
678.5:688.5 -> 83.8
